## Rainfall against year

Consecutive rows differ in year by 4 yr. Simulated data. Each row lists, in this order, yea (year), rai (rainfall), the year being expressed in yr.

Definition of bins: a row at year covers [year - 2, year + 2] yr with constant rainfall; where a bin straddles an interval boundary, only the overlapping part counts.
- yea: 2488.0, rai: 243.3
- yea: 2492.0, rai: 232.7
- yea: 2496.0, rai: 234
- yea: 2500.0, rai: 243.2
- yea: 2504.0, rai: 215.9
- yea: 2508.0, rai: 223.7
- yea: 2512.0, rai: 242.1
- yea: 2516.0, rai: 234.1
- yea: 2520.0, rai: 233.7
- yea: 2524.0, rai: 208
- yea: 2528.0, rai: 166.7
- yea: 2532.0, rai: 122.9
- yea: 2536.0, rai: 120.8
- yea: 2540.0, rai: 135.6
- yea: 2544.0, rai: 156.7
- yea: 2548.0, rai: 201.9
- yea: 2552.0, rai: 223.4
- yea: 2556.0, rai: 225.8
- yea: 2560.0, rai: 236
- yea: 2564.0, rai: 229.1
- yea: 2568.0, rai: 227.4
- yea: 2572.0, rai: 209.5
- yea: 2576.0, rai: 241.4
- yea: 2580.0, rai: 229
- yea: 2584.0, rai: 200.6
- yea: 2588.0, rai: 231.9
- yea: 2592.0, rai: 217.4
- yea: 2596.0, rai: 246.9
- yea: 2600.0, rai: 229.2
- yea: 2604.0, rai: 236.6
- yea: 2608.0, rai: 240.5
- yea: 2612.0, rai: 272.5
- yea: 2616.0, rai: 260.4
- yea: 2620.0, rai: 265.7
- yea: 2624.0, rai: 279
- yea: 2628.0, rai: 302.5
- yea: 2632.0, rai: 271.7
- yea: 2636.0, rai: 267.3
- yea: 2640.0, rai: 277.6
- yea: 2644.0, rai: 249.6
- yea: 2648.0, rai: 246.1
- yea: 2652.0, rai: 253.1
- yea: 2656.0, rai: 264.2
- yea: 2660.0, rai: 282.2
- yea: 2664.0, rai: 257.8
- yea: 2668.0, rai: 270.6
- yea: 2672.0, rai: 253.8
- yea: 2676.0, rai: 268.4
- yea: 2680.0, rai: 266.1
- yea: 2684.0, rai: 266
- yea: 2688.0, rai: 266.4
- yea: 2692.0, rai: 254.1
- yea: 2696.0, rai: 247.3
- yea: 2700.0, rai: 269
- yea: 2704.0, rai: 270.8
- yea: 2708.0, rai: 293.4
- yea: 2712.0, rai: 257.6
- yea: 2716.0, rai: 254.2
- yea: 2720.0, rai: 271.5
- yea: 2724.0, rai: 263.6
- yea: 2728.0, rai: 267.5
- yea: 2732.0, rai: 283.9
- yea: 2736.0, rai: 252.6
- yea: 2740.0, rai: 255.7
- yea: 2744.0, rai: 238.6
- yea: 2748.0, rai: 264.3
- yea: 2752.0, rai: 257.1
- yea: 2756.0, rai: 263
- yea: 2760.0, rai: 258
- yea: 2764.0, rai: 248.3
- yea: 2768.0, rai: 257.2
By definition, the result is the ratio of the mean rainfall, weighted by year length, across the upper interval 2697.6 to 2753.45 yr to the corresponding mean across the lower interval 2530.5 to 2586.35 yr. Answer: 1.33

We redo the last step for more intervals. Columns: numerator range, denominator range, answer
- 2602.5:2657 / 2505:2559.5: 1.36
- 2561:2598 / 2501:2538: 1.14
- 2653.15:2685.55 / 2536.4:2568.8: 1.33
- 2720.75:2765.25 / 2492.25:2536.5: 1.25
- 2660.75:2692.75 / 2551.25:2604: 1.16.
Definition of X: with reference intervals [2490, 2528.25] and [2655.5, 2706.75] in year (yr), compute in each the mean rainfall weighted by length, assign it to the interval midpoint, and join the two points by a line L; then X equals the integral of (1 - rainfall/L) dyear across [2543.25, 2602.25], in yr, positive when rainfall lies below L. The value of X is 4.6 yr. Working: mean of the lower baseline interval 226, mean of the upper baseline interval 265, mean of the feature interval 222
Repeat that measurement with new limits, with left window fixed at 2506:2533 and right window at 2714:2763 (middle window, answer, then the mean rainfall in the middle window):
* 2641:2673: -2.60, 260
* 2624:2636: -2.47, 282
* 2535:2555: 3.84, 173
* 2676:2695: -1.16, 263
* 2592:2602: -0.34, 234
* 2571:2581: -0.31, 228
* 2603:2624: -2.55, 258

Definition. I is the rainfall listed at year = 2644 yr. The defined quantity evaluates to 249.6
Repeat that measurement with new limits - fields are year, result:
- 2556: 225.8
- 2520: 233.7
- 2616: 260.4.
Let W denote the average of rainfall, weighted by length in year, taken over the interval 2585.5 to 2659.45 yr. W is 256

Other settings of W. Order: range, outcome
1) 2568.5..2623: 238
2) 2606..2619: 258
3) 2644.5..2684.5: 262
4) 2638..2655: 257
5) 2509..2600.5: 207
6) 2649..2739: 265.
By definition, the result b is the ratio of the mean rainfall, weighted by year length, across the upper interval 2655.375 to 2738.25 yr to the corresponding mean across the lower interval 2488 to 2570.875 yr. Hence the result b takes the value 1.29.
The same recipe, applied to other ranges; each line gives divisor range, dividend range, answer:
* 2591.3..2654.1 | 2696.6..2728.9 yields 1.04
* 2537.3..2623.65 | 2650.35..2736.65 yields 1.18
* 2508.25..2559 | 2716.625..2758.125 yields 1.37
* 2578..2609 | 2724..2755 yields 1.14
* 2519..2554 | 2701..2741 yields 1.55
